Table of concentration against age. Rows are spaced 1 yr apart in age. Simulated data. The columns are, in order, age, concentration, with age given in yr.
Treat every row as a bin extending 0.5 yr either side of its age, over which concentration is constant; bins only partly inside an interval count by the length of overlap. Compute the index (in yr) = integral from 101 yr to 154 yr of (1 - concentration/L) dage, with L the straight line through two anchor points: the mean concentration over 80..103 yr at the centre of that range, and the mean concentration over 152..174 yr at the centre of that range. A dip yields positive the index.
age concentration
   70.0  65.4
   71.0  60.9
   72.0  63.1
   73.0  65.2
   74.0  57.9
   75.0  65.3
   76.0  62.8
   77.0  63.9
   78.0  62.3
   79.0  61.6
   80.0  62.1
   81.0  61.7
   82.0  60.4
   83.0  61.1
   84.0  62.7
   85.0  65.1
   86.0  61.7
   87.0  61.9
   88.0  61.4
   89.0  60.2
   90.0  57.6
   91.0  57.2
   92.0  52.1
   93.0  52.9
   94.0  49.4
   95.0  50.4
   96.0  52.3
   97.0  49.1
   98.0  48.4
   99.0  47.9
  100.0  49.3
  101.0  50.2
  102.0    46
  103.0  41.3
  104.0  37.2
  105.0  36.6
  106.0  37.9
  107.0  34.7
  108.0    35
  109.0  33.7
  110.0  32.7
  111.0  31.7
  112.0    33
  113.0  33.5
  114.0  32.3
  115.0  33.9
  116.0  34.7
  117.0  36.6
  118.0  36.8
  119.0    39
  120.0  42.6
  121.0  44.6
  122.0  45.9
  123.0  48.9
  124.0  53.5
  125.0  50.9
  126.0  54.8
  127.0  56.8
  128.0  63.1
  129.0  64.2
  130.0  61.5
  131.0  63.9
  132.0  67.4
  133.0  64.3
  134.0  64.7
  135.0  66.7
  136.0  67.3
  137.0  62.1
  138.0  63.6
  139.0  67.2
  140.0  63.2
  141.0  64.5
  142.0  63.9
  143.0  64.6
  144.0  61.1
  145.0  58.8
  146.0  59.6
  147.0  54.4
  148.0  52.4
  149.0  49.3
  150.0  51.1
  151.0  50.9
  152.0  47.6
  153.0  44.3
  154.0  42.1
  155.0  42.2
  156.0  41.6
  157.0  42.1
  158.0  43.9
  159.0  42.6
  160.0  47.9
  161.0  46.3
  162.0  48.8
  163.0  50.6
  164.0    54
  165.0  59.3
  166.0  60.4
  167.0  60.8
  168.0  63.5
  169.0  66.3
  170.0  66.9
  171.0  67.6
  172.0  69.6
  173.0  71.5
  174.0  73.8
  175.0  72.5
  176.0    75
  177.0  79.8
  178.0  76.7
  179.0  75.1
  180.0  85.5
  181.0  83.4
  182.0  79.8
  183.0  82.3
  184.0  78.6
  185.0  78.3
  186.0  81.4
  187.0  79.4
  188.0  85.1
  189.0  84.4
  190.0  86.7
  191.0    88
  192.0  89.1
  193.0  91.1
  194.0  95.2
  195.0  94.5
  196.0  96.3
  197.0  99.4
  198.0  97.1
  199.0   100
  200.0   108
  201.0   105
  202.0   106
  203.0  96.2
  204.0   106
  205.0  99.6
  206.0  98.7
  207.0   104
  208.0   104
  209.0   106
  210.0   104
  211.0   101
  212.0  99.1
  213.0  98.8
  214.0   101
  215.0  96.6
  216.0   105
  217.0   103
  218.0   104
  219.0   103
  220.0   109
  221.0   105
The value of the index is 4.5 yr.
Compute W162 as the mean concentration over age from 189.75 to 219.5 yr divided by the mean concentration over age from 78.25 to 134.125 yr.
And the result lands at 2.0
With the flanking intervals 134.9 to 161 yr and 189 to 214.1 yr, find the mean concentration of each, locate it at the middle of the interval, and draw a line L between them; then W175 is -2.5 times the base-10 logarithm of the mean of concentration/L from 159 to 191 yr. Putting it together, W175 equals 0.10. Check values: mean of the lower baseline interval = 54.1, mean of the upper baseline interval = 98.7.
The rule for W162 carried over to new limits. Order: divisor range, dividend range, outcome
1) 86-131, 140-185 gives 1.31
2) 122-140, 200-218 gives 1.68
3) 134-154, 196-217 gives 1.74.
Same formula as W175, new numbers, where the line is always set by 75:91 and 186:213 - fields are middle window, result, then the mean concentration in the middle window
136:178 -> 0.40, 58.1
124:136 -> 0.23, 61.6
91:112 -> 0.47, 43.5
